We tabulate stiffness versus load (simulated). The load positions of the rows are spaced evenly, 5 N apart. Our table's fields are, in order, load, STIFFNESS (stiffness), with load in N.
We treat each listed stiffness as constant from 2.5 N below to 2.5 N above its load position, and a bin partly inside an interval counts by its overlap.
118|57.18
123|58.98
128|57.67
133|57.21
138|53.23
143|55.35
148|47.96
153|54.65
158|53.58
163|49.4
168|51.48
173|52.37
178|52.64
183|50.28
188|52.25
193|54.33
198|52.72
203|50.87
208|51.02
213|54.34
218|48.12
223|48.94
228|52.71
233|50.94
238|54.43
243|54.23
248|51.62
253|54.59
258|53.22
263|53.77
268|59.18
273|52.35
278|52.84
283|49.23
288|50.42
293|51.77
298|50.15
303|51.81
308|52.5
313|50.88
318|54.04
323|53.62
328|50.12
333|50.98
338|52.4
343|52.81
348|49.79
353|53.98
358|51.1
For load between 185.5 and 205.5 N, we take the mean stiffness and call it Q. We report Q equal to 52.5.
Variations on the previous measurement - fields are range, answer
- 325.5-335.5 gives 50.5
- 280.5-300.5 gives 50.4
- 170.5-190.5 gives 51.9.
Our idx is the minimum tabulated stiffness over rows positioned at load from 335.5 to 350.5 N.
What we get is 49.79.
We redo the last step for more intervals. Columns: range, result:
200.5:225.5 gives 48.12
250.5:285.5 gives 49.23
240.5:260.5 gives 51.62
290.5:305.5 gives 50.15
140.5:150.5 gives 47.96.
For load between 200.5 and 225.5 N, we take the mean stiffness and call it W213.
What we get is 50.7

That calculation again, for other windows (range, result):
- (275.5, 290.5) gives 50.8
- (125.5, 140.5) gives 56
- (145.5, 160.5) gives 52.1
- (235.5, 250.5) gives 53.4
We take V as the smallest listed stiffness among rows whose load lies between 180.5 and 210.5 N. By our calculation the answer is 50.28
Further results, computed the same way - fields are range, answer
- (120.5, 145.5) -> 53.23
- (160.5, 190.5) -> 49.4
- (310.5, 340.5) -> 50.12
